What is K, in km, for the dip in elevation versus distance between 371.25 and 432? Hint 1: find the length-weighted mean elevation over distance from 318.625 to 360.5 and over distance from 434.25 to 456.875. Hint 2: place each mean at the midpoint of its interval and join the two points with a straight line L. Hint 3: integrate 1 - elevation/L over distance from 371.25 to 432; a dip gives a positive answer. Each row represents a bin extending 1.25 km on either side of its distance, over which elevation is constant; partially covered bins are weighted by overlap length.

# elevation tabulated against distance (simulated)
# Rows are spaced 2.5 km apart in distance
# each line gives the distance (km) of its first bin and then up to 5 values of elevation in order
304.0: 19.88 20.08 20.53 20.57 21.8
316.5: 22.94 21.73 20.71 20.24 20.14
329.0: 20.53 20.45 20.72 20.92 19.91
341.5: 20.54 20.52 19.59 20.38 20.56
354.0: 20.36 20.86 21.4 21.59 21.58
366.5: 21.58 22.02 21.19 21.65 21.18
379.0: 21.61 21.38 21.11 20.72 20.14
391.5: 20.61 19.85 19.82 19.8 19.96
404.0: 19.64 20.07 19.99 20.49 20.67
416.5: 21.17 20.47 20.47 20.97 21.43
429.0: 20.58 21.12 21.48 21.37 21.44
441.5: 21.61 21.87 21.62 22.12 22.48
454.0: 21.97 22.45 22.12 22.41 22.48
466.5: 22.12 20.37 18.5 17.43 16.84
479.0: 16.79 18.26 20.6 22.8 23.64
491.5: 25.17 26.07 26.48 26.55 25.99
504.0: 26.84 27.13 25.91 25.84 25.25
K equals 1.9 km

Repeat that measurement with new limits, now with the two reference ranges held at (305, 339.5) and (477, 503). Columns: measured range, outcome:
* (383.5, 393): 0.5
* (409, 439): 1.7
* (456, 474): 1.2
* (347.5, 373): 0.2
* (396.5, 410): 1.2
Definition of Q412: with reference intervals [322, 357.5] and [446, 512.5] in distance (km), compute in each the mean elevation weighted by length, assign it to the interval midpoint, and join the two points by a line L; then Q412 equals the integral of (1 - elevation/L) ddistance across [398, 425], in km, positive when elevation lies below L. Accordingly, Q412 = 1.53 km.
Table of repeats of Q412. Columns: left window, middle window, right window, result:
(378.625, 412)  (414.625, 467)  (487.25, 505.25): 2.7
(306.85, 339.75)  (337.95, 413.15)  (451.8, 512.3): 2.7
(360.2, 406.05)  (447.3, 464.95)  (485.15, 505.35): 1.2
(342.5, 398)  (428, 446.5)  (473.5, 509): 0.6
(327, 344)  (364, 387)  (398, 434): -1.0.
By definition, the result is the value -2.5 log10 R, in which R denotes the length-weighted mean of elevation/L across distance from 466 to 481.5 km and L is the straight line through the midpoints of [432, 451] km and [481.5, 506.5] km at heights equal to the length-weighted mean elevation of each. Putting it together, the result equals 0.26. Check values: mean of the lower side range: 21.7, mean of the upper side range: 24.7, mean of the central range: 18.5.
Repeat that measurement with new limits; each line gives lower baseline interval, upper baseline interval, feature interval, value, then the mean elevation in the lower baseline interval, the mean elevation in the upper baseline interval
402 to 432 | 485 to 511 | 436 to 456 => 0.03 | 20.6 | 25.6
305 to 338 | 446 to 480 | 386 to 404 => 0.04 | 20.9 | 20.7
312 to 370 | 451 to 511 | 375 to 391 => 0.02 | 20.9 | 22.6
